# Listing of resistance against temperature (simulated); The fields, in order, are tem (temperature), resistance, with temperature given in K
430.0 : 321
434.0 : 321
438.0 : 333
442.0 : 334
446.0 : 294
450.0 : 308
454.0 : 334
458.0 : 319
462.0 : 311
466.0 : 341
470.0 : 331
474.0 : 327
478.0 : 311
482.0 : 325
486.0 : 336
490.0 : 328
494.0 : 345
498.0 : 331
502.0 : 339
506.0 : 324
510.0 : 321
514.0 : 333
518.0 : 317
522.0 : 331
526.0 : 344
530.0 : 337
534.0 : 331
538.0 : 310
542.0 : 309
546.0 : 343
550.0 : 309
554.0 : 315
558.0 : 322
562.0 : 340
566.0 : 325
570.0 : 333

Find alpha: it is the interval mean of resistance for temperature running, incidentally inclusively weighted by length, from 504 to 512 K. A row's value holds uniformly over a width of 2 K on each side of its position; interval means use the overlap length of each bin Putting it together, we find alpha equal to 322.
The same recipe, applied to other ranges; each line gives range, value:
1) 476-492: 325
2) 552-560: 318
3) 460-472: 328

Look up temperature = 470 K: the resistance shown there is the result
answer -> 331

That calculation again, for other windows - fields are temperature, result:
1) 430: 321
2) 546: 343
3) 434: 321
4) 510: 321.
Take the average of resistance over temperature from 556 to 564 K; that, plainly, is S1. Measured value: 331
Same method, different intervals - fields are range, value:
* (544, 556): 322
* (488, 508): 333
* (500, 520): 327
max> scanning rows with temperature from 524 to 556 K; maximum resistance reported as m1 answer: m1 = 344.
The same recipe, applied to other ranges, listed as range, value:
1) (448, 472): 341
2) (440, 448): 334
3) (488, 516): 345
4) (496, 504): 339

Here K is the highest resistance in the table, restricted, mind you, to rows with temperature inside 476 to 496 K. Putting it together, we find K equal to 345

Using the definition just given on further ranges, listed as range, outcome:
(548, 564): 340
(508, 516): 333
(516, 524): 331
